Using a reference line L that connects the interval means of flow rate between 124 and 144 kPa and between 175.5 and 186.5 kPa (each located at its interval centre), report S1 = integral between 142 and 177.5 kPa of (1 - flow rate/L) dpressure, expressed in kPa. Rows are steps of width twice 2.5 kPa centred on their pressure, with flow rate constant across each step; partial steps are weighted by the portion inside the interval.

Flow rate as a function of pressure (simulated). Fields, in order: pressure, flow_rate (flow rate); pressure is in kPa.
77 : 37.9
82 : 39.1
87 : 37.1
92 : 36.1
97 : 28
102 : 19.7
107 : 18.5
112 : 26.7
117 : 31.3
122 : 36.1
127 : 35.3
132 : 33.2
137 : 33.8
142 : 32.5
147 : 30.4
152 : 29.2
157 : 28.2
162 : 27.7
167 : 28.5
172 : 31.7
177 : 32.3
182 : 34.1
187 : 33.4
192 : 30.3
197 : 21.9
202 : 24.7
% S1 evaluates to 4.0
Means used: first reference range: 33.8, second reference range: 33.3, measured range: 29.8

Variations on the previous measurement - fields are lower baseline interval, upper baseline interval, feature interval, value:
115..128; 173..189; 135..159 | 2.1 kPa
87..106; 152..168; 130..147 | -2.7 kPa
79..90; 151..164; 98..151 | 4.3 kPa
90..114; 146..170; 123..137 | -3.7 kPa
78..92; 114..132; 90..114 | 7.0 kPa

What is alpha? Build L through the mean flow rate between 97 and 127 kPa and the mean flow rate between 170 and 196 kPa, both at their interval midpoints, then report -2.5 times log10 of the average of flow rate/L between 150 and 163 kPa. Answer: 0.06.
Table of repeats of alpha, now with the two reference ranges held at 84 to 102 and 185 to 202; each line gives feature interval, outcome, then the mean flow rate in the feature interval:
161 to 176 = -0.03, 29.8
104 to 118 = 0.25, 24.7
